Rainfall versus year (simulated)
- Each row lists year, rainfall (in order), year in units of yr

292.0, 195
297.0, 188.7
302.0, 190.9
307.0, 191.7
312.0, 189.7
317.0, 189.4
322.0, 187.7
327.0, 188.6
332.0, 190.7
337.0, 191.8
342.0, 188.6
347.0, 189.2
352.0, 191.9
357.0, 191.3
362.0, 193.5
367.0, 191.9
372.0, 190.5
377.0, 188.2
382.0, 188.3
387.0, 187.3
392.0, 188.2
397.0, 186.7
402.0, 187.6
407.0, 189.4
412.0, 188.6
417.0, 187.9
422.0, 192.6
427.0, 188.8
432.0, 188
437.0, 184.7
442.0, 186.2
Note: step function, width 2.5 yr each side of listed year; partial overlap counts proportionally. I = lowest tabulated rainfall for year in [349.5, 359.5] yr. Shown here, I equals 191.3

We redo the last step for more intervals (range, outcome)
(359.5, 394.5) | 187.3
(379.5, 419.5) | 186.7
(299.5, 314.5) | 189.7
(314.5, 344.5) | 187.7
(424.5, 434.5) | 188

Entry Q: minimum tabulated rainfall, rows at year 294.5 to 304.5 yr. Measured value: 188.7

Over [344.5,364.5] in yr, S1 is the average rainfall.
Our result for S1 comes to 191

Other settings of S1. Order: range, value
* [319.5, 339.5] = 190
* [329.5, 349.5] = 190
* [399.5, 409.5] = 188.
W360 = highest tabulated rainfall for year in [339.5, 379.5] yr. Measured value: 193.5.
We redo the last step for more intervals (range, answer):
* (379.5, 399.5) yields 188.3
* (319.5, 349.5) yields 191.8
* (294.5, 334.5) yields 191.7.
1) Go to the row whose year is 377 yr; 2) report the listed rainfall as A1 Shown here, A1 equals 188.2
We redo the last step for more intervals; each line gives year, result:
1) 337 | 191.8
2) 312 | 189.7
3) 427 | 188.8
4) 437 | 184.7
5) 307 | 191.7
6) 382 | 188.3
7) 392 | 188.2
